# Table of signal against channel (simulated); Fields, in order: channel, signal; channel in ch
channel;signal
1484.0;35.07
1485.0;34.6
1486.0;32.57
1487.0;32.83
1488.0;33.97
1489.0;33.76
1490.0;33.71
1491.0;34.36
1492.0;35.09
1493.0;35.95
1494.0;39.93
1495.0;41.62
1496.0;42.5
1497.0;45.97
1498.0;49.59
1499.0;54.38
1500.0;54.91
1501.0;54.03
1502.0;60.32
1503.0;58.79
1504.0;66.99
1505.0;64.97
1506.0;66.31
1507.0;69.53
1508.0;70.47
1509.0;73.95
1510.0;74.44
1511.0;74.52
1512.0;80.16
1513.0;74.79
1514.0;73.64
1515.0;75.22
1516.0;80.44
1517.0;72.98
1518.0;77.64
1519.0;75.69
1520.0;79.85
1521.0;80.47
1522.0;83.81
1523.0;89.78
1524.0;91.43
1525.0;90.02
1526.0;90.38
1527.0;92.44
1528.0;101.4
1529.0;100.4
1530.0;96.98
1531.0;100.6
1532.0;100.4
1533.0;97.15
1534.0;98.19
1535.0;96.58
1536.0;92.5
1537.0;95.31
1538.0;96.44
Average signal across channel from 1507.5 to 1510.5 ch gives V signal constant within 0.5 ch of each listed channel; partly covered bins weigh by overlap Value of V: 73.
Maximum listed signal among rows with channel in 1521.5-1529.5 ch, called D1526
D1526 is 101.4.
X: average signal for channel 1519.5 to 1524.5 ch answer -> 85.1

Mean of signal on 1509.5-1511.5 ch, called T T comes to 74.5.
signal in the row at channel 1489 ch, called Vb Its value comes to 33.76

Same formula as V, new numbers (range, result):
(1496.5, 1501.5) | 51.8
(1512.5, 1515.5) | 74.6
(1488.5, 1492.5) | 34.2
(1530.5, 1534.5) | 99.1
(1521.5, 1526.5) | 89.1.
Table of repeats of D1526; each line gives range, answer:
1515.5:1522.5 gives 83.81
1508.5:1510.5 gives 74.44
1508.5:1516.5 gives 80.44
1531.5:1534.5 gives 100.4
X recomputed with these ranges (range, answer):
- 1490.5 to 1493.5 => 35.1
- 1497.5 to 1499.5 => 52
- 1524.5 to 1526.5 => 90.2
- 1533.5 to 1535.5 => 97.4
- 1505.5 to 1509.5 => 70.1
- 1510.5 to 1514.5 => 75.8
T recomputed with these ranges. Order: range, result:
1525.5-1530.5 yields 96.3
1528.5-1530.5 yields 98.7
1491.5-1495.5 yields 38.1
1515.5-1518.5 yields 77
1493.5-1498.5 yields 43.9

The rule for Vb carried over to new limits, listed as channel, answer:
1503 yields 58.79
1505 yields 64.97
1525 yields 90.02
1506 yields 66.31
